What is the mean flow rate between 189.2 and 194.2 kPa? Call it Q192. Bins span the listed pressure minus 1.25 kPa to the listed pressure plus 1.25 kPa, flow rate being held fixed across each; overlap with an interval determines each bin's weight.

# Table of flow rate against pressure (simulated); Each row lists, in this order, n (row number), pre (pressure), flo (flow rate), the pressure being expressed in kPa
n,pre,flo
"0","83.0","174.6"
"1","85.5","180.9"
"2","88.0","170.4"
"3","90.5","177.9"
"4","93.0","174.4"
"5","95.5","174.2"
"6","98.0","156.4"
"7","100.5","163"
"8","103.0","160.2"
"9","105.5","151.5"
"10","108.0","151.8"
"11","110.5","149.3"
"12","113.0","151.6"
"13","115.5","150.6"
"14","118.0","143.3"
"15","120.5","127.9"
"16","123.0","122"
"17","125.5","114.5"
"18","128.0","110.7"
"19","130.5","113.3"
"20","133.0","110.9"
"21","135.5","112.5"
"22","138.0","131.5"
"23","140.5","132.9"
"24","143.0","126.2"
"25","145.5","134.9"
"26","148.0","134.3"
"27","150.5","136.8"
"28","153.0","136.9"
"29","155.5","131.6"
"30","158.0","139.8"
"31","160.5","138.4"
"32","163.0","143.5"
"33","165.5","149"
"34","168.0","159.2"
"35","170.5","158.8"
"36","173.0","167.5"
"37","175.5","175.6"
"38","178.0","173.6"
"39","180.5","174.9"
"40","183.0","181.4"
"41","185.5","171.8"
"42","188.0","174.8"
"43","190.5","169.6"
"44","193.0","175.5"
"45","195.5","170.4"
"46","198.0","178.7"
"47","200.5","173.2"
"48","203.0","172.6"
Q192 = 173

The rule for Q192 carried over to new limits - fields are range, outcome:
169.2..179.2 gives 169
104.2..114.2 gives 151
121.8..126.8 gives 118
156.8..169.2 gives 146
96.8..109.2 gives 157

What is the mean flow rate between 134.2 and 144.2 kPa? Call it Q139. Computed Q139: 126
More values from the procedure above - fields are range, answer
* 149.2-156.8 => 135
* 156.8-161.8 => 139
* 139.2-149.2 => 132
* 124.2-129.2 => 113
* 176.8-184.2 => 177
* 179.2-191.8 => 175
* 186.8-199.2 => 174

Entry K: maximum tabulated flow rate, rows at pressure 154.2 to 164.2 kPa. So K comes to 143.5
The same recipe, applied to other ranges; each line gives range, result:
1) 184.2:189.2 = 174.8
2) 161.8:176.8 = 175.6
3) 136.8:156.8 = 136.9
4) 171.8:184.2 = 181.4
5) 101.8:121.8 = 160.2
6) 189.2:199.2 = 178.7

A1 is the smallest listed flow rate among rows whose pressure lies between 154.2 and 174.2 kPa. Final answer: 131.6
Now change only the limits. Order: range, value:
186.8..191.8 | 169.6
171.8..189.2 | 167.5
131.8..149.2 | 110.9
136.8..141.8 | 131.5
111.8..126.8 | 114.5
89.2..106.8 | 151.5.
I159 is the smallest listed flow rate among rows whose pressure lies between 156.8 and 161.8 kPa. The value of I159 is 138.4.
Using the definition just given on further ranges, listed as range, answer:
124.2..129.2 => 110.7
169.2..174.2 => 158.8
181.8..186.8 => 171.8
